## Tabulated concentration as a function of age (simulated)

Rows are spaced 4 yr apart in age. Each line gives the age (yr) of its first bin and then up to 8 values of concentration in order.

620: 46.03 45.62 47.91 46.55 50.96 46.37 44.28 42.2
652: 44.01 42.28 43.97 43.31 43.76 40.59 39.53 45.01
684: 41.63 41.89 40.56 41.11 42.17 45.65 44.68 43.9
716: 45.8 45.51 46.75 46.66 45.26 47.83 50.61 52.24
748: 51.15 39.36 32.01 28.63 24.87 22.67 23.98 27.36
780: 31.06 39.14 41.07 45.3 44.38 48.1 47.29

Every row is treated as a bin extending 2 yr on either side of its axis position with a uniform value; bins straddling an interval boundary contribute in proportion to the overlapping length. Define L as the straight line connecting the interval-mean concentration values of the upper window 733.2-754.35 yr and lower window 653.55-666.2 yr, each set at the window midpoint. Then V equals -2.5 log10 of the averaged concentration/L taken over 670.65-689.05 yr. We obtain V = 0.06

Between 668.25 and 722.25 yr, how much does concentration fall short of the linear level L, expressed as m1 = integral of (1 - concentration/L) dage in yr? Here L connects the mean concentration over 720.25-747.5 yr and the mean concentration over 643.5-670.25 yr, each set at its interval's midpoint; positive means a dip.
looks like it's 3.3 yr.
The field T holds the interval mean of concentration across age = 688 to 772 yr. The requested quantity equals 41.4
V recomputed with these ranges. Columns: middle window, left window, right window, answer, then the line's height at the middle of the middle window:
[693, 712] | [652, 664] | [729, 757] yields 0.04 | 44.7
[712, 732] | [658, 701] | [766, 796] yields -0.19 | 38.6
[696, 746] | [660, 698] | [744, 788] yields -0.22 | 37.8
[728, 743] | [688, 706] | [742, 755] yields -0.06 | 45.4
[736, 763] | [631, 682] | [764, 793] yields -0.20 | 34.8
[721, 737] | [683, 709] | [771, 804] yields -0.13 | 41.1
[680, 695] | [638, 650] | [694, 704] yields 0.03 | 42.8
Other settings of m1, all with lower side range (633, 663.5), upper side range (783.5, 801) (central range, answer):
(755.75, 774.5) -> 7.7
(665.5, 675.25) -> 0.6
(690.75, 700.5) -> 0.7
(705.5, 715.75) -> -0.1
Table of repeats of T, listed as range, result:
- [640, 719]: 43.1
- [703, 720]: 45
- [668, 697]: 41.6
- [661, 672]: 43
